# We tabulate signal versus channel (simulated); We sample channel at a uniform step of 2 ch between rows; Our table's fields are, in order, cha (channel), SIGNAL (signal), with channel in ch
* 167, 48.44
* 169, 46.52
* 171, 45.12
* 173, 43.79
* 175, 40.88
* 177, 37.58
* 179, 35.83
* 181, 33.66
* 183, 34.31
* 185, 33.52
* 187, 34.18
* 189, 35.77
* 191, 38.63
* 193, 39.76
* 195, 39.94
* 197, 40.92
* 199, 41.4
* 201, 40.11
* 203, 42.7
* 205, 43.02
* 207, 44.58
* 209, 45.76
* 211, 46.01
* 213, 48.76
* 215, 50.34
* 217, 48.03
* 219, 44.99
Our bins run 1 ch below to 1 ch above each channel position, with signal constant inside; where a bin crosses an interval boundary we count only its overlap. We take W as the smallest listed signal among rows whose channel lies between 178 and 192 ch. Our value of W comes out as 33.52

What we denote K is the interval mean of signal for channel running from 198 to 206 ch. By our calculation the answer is 41.8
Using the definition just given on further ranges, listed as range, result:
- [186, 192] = 36.2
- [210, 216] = 48.4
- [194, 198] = 40.4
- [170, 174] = 44.5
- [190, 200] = 40.1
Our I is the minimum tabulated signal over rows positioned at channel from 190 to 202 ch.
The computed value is 38.63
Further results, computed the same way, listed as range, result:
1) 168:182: 33.66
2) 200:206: 40.11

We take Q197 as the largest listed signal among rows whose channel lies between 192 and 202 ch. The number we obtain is 41.4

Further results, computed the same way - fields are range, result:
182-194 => 39.76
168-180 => 46.52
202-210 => 45.76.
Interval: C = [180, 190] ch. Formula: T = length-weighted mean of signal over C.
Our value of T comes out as 34.3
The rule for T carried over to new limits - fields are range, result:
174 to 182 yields 37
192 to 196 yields 39.8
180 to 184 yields 34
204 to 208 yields 43.8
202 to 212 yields 44.4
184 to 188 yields 33.9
